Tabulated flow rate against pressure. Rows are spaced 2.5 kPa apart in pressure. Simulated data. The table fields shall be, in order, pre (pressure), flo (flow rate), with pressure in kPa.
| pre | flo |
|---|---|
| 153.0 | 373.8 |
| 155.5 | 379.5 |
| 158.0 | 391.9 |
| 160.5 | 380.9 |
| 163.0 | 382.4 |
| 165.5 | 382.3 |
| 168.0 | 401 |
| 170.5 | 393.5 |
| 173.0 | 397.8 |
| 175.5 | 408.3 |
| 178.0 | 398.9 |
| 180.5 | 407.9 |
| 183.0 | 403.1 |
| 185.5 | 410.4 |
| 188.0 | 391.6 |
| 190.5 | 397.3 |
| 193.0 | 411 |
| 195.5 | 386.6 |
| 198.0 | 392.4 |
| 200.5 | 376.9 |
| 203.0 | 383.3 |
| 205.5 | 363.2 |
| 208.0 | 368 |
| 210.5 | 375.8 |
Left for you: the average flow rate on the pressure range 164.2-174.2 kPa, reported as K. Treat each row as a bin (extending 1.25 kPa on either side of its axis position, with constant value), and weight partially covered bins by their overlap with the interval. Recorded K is 394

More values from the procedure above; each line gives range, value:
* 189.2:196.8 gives 398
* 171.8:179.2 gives 402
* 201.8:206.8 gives 373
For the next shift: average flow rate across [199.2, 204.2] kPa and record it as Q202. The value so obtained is 380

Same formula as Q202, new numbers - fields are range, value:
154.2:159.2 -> 386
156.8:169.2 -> 388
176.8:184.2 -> 403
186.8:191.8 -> 395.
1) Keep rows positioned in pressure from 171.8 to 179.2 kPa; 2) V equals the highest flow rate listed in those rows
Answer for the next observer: 408.3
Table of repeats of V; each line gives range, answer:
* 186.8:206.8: 411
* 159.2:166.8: 382.4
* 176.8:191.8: 410.4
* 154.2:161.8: 391.9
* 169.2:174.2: 397.8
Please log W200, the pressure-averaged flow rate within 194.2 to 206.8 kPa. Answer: 381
